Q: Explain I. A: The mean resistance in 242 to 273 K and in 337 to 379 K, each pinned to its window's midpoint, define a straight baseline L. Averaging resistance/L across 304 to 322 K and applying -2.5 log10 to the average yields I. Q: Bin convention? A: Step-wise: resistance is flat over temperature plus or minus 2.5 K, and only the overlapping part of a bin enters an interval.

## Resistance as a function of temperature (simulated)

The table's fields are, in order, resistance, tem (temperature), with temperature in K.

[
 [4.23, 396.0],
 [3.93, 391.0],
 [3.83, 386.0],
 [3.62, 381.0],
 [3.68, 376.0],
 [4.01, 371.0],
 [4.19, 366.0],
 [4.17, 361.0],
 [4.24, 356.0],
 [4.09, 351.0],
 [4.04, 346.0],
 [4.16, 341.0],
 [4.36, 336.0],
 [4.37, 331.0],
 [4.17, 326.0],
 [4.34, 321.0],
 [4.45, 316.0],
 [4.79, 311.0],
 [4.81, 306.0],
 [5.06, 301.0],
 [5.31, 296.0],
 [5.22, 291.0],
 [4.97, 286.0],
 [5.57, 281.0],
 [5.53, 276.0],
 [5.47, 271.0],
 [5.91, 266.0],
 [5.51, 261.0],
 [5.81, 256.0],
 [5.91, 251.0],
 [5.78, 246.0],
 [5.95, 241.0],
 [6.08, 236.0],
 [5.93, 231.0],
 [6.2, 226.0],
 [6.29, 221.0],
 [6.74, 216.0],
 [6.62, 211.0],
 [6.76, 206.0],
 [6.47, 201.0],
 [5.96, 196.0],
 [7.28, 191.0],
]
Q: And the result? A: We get 0.05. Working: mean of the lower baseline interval 5.75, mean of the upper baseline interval 4.08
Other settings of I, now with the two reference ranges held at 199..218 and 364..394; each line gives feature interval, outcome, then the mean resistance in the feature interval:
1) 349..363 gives 0.02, 4.17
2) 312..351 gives 0.09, 4.28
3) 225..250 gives 0.04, 5.97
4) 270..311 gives 0.02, 5.21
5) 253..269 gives 0.01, 5.74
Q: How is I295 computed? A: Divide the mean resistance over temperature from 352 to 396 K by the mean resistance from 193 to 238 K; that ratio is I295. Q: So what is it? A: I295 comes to 0.63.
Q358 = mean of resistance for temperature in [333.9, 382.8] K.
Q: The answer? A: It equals 4.06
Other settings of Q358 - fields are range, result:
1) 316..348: 4.26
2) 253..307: 5.4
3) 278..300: 5.26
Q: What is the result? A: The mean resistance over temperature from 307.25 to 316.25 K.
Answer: 4.69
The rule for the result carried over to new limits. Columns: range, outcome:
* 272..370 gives 4.63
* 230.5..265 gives 5.85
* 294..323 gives 4.79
